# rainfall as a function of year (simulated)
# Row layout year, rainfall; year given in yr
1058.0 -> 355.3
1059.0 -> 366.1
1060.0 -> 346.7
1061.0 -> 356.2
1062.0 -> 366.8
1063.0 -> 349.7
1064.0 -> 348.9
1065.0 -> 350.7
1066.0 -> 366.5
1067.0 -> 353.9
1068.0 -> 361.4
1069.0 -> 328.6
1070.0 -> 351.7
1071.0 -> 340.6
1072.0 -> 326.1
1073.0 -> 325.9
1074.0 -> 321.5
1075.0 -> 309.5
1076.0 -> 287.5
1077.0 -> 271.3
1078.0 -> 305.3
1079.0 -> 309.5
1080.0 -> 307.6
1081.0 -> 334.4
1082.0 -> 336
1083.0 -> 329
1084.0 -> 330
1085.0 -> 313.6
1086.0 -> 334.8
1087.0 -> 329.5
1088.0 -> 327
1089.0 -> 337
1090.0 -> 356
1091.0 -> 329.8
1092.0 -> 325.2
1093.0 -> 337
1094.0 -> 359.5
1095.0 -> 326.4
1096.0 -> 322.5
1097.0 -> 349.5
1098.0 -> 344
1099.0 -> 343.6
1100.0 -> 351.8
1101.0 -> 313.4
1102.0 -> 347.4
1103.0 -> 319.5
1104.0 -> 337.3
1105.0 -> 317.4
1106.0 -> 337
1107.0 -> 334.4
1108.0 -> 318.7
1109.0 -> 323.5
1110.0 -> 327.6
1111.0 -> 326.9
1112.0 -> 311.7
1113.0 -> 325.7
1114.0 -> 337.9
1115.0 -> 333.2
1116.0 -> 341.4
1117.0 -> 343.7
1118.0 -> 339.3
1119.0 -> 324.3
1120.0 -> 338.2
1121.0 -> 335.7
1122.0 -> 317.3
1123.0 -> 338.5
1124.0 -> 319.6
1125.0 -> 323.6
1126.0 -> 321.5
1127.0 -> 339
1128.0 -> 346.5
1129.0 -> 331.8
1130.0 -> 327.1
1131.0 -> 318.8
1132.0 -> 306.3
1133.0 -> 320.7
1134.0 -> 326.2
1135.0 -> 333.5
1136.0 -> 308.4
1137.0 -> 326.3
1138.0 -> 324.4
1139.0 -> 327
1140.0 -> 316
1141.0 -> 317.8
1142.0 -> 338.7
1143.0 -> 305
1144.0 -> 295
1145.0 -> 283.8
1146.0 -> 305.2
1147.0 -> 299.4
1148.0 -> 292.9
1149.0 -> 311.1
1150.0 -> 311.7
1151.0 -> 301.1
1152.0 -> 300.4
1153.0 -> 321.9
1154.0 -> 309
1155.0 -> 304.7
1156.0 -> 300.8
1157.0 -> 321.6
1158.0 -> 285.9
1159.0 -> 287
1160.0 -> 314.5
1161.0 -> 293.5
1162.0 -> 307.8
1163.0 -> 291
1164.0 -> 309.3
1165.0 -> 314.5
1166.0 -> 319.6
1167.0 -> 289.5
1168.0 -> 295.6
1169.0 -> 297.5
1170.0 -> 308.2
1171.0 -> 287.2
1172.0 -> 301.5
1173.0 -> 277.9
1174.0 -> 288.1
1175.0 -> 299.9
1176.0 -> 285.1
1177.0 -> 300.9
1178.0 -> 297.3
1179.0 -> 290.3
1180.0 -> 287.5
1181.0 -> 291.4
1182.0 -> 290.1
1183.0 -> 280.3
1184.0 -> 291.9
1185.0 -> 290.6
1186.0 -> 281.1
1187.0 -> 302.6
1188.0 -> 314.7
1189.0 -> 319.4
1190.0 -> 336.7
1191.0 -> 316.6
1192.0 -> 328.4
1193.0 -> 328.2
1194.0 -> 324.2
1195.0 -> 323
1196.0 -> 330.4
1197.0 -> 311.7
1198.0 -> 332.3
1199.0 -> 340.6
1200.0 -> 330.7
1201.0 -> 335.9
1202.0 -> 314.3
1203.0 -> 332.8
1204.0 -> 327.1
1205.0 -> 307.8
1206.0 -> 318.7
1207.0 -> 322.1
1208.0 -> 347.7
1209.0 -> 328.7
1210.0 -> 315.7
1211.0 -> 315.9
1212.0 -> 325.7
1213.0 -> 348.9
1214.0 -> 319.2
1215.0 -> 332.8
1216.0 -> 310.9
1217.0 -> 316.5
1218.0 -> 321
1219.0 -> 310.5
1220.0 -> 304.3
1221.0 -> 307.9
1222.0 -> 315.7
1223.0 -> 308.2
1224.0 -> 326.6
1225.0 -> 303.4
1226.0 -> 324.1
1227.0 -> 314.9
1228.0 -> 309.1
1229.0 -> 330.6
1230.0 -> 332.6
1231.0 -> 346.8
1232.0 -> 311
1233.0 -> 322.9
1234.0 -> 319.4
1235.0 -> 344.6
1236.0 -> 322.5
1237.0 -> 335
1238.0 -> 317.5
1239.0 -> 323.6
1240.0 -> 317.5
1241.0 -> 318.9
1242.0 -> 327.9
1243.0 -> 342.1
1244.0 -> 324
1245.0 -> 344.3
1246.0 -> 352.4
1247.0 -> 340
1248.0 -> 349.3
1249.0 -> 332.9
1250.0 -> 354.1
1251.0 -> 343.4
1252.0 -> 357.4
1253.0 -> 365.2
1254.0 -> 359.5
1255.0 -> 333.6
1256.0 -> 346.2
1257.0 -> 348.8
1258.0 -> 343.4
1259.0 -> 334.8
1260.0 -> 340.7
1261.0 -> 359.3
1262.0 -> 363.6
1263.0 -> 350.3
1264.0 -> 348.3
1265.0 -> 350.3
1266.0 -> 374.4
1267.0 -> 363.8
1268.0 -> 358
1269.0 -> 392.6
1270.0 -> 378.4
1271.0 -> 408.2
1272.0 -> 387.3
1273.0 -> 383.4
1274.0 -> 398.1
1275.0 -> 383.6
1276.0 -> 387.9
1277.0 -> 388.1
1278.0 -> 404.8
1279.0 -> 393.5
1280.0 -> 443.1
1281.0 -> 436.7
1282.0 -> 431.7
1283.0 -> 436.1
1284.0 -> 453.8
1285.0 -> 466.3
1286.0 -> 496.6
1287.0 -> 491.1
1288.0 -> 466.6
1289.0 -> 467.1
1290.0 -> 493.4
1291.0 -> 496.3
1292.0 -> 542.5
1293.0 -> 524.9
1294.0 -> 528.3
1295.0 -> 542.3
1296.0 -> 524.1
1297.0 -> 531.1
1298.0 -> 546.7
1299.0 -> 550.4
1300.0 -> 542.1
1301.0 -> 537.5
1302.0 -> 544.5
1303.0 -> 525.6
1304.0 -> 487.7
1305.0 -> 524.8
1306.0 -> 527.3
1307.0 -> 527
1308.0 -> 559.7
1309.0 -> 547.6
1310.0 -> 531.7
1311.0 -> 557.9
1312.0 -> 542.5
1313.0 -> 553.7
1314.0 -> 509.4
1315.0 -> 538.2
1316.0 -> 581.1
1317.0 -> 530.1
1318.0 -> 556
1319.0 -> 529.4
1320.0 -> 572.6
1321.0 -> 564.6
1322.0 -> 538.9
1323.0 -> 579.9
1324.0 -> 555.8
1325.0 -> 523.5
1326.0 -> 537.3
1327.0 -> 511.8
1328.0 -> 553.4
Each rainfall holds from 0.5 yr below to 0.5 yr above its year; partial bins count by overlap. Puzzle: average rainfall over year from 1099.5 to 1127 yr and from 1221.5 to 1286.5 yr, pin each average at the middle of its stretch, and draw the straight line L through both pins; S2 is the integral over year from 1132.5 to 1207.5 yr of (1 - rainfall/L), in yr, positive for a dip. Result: 7.2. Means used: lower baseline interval 330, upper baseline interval 359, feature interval 309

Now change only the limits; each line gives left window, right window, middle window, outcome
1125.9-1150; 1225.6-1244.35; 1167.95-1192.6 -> 1.7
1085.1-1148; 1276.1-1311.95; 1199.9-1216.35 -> 3.6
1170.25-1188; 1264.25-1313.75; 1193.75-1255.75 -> 6.2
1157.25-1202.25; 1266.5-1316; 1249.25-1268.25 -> 3.4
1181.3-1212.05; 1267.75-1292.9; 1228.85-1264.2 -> 4.4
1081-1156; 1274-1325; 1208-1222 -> 3.4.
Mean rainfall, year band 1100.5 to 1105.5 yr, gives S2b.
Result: 327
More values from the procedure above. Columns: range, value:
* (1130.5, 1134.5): 318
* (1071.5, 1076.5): 314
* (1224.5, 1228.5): 313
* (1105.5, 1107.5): 336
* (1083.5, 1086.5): 326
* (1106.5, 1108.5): 327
